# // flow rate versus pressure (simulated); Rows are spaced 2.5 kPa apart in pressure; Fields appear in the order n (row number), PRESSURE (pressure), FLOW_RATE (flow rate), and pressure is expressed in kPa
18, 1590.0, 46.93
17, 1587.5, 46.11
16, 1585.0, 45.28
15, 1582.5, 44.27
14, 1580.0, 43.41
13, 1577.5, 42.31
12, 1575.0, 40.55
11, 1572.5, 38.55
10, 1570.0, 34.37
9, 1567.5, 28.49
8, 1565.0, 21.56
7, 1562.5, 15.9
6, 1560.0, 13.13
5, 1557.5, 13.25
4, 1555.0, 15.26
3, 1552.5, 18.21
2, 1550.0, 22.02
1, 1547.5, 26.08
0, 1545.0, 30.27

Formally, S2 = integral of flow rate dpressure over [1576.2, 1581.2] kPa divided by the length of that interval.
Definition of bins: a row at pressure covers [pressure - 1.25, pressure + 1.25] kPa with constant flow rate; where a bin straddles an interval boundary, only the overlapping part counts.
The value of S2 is 42.8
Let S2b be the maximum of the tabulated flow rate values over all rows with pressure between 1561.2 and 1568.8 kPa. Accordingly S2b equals 28.49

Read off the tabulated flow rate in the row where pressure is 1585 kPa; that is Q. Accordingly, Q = 45.28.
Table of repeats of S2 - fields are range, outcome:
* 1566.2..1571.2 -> 31.3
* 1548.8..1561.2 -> 16.4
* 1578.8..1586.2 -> 44.3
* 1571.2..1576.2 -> 39.5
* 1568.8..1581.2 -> 39.8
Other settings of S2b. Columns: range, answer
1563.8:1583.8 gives 44.27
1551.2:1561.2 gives 18.21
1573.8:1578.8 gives 42.31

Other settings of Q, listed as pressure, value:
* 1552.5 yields 18.21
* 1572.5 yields 38.55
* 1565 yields 21.56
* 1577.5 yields 42.31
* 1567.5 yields 28.49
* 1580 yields 43.41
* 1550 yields 22.02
